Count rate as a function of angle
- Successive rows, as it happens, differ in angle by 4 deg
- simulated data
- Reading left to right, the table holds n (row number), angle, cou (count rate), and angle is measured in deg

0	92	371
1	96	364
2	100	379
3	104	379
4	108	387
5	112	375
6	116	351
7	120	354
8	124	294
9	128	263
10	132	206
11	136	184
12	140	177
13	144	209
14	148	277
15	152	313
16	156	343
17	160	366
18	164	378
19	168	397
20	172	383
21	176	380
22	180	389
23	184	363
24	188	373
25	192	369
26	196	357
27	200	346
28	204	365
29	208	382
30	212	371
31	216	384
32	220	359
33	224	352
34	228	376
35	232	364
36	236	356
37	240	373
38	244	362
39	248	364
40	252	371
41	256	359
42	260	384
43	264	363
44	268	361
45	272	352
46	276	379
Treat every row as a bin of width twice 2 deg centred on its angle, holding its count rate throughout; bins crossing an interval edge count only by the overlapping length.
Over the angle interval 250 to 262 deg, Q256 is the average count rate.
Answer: 371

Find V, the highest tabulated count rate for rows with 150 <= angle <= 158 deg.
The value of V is 343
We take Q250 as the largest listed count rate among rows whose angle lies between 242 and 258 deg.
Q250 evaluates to 371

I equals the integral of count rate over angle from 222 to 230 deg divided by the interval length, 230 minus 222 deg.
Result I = 364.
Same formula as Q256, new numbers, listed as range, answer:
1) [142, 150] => 243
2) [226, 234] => 370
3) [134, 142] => 180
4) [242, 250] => 363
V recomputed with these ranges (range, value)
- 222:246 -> 376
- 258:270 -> 384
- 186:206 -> 373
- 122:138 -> 294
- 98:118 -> 387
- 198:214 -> 382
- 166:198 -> 397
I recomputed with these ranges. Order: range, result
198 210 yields 364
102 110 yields 383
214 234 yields 367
